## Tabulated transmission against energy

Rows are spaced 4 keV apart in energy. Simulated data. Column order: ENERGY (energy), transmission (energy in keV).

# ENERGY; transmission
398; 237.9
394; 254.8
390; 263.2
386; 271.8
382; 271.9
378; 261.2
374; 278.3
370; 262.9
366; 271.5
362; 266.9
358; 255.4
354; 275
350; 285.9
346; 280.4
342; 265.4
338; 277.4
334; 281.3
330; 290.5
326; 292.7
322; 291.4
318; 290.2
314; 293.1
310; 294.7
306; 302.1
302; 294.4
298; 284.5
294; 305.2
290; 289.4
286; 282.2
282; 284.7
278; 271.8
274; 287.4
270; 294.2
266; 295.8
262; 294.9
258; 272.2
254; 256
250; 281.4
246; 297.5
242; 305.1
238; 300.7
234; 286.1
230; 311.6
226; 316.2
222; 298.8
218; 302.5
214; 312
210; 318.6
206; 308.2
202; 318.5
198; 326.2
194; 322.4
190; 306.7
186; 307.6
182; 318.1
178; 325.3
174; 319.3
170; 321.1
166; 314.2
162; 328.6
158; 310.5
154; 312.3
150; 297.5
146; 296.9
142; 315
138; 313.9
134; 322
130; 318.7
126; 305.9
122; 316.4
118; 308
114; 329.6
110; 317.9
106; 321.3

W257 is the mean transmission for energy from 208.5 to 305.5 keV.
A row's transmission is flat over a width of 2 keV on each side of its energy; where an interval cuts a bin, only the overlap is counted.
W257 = 293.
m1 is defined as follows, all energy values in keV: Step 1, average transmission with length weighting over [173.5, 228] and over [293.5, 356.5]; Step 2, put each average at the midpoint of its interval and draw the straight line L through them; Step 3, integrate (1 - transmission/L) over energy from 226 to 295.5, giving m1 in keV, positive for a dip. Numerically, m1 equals 2.6 keV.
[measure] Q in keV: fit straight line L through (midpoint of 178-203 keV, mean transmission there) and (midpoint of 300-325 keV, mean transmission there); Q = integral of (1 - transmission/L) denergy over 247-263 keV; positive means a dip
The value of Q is 1.5 keV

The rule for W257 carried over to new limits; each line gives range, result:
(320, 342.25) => 285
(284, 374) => 283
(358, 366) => 265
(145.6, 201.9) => 315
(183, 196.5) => 313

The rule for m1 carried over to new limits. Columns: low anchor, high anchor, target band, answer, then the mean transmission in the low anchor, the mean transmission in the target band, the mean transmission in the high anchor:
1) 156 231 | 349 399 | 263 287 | 0.5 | 315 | 287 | 266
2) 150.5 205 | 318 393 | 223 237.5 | 0.0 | 317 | 304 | 275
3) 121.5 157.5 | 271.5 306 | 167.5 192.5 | -1.0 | 311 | 316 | 288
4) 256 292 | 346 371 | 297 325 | -1.4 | 286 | 293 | 271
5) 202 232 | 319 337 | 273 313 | 0.7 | 310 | 290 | 288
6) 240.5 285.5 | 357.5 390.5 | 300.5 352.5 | -2.3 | 285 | 287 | 268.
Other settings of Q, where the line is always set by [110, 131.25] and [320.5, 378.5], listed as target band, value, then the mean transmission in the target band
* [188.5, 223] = -1.4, 313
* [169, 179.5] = -0.5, 322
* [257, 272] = 0.0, 290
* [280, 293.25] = 0.0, 287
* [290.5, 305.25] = -0.5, 295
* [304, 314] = -0.5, 297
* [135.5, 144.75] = 0.0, 313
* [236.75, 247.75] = -0.2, 301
